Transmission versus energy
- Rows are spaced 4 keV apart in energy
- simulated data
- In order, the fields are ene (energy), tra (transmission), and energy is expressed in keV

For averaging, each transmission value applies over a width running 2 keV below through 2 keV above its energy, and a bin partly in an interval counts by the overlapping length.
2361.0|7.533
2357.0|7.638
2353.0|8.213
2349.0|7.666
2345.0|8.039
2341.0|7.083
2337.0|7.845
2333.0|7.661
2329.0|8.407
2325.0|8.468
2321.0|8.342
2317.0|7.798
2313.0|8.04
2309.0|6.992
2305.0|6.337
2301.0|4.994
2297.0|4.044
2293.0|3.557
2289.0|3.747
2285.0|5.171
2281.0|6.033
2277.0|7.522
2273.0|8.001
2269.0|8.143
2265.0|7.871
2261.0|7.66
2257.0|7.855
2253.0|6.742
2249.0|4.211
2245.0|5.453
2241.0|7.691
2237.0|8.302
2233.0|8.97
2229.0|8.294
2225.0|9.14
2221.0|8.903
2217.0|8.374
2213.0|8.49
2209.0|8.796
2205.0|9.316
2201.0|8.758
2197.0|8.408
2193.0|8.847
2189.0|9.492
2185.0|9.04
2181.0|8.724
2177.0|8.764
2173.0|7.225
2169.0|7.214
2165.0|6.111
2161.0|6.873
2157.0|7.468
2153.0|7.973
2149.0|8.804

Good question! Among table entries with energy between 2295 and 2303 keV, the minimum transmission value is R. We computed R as 4.044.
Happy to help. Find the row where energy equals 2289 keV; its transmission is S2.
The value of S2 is 3.747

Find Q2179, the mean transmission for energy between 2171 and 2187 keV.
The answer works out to 8.44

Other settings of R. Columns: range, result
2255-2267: 7.66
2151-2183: 6.111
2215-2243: 7.691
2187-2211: 8.408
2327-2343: 7.083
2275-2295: 3.557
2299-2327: 4.994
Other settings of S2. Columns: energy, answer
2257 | 7.855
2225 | 9.14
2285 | 5.171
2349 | 7.666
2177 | 8.764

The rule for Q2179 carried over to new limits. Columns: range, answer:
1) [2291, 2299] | 3.8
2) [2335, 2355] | 7.77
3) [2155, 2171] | 6.92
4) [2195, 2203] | 8.58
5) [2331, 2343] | 7.53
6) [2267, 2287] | 6.97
